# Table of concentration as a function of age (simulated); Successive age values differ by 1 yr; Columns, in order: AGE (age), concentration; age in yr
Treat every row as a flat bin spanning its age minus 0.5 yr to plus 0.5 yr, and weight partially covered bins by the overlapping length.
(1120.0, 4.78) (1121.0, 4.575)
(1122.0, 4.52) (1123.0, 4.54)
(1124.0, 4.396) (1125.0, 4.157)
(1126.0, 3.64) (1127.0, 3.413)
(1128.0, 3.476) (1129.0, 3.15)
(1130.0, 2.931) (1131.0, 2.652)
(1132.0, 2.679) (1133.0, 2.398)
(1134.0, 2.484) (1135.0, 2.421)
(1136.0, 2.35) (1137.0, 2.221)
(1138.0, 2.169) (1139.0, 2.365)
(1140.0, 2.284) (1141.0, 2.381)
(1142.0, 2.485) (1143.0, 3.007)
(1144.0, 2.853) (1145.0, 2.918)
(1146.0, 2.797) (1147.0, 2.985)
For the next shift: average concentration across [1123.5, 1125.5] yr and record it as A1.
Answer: 4.28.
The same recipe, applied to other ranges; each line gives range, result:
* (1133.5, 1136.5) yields 2.42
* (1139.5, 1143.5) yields 2.54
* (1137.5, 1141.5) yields 2.3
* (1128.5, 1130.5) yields 3.04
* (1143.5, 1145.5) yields 2.89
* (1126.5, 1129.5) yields 3.35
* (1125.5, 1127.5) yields 3.53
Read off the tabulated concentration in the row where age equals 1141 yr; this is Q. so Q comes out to 2.381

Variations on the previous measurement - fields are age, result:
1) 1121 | 4.575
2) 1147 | 2.985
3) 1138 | 2.169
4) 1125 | 4.157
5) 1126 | 3.64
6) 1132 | 2.679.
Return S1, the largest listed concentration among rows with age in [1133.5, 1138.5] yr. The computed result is 2.484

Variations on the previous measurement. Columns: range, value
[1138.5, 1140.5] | 2.365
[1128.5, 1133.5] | 3.15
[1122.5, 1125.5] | 4.54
